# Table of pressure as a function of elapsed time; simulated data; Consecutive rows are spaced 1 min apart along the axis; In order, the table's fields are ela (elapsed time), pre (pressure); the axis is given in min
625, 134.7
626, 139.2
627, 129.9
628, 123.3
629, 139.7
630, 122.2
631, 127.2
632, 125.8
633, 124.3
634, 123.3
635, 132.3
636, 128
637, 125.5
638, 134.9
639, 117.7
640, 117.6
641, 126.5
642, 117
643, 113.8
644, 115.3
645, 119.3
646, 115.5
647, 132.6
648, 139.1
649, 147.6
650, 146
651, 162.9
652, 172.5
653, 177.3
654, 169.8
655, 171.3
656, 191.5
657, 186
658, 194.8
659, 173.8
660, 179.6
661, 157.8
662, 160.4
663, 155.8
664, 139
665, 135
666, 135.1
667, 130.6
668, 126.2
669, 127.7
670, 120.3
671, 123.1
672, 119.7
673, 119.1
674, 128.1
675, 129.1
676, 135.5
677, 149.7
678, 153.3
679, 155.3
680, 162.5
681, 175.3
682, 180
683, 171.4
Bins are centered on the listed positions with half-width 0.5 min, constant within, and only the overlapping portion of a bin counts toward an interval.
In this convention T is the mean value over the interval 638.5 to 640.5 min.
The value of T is 118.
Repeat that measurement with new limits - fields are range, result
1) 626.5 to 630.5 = 129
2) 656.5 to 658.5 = 190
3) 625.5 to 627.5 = 135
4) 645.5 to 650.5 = 136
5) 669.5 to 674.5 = 122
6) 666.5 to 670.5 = 126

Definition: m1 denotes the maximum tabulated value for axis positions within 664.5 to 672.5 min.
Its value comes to 135.1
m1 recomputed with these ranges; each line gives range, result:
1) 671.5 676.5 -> 135.5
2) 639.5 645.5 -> 126.5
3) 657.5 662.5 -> 194.8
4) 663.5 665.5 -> 139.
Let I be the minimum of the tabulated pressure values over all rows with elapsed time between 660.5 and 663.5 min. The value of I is 155.8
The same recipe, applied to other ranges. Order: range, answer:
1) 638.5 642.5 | 117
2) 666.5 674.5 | 119.1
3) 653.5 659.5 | 169.8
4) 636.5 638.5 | 125.5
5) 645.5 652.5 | 115.5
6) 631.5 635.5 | 123.3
